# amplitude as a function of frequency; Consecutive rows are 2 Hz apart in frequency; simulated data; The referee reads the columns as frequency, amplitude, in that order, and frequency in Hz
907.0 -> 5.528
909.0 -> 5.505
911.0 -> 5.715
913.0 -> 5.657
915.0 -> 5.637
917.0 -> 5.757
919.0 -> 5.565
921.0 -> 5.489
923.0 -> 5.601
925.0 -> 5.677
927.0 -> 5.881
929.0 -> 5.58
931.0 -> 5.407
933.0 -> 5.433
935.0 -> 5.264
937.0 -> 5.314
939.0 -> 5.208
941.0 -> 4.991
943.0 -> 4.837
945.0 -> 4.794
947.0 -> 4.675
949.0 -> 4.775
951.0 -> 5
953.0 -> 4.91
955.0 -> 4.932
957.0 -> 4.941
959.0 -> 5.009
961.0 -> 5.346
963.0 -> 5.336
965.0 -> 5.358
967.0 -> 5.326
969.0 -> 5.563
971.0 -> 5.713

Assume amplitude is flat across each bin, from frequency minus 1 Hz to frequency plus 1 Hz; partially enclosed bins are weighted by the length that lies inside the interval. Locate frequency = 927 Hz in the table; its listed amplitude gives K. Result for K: 5.881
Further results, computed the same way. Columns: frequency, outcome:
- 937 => 5.314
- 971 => 5.713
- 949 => 4.775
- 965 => 5.358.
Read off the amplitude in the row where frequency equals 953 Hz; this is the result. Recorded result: 4.91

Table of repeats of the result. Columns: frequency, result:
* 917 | 5.757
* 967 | 5.326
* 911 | 5.715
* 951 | 5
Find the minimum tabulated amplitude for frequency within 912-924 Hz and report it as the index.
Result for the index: 5.489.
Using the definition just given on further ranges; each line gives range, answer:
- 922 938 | 5.264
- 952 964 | 4.91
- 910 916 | 5.637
